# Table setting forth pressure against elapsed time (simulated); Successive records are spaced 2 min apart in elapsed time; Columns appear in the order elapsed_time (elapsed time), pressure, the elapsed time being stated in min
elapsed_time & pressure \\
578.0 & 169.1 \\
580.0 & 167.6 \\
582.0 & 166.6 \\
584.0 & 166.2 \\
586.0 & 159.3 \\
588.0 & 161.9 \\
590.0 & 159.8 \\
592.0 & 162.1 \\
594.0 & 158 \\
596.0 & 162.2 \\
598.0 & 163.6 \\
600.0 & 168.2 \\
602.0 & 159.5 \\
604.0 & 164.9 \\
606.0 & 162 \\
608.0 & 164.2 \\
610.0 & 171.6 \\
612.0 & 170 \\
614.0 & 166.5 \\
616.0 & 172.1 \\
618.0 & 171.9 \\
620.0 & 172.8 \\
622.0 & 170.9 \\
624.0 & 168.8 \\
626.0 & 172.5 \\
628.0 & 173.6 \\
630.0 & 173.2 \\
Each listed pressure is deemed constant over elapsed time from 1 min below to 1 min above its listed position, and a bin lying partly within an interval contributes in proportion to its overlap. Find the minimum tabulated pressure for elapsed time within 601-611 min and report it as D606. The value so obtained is 159.5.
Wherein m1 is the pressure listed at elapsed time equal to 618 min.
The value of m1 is 171.9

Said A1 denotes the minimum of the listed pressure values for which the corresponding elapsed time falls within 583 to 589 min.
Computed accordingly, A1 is 159.3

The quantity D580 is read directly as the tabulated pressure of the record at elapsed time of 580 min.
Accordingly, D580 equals 167.6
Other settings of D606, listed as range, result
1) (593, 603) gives 158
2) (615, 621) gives 171.9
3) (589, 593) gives 159.8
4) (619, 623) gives 170.9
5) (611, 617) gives 166.5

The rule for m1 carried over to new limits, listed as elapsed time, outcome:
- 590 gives 159.8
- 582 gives 166.6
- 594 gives 158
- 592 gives 162.1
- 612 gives 170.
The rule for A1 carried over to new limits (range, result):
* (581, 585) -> 166.2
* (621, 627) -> 168.8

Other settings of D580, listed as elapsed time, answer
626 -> 172.5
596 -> 162.2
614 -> 166.5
